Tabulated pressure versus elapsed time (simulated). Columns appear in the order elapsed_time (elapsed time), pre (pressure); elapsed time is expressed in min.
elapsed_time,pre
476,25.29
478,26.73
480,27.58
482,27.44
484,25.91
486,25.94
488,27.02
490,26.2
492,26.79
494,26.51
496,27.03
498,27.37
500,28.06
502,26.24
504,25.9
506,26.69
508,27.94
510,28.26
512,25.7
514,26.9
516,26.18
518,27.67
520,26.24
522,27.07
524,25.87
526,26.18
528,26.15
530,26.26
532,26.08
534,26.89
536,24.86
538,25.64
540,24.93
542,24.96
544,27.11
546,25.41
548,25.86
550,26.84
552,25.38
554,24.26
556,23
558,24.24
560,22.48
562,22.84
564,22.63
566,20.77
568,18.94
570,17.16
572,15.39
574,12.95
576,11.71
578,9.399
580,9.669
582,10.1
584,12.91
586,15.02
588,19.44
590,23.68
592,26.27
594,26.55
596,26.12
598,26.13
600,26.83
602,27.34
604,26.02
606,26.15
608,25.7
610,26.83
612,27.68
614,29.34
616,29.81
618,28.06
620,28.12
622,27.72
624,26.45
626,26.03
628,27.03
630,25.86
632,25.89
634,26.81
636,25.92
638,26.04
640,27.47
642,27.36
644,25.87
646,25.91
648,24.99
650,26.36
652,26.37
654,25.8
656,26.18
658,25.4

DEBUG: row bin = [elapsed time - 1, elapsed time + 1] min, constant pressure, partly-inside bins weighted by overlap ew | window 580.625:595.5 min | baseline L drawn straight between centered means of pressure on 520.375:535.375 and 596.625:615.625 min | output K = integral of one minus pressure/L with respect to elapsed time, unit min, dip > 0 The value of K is 4.27 min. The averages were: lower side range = 26.3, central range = 19.1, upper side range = 27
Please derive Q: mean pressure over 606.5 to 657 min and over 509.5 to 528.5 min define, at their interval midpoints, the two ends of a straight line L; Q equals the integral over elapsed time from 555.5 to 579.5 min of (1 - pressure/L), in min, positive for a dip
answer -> 7.6 min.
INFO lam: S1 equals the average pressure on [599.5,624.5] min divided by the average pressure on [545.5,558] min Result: 1.1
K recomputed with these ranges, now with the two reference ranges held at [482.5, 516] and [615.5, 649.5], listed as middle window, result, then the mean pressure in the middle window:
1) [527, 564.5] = 2.4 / 25.1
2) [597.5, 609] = 0.2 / 26.4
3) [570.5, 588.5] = 9.3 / 12.9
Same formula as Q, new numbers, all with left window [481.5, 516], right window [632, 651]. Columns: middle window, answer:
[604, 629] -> -0.93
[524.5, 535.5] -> 0.19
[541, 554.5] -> 0.44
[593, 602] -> -0.02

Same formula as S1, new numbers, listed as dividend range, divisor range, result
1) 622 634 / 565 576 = 1.60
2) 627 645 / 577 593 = 1.67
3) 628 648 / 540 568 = 1.09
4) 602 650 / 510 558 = 1.04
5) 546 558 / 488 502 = 0.93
